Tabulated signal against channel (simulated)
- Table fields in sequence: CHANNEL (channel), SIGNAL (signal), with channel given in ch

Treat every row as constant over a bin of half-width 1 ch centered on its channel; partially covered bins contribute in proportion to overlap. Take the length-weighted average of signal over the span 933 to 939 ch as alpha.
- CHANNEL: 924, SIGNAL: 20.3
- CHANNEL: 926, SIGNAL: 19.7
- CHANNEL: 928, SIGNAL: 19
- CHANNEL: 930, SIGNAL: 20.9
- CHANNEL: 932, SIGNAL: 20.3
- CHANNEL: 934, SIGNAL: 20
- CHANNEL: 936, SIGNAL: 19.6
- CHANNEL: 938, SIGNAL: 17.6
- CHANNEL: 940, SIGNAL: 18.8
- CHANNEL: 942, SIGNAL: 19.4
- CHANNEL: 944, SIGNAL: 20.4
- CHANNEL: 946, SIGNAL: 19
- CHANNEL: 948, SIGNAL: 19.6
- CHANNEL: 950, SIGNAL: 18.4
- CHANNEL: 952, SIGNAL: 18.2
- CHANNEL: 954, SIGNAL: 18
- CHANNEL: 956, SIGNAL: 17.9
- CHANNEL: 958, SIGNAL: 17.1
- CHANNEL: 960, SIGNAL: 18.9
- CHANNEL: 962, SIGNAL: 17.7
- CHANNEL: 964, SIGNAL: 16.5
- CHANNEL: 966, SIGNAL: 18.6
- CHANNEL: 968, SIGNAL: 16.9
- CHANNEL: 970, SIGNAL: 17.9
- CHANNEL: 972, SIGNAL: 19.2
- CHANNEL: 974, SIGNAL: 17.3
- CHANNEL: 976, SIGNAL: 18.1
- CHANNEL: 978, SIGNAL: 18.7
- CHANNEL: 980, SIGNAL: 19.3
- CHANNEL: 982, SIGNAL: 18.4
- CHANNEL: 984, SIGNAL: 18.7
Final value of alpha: 19.1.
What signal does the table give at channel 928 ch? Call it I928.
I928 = 19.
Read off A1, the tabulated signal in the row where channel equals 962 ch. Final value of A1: 17.7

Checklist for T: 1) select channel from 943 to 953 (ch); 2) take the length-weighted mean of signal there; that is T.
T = 19.1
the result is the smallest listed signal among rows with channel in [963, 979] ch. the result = 16.5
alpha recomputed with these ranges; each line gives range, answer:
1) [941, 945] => 19.9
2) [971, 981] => 18.5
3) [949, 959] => 17.9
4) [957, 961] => 18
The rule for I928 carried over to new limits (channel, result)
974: 17.3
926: 19.7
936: 19.6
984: 18.7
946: 19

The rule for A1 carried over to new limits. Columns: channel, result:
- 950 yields 18.4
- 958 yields 17.1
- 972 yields 19.2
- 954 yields 18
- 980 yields 19.3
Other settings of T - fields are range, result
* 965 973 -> 18.1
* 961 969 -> 17.4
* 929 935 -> 20.4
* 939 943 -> 19.1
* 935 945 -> 19.2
